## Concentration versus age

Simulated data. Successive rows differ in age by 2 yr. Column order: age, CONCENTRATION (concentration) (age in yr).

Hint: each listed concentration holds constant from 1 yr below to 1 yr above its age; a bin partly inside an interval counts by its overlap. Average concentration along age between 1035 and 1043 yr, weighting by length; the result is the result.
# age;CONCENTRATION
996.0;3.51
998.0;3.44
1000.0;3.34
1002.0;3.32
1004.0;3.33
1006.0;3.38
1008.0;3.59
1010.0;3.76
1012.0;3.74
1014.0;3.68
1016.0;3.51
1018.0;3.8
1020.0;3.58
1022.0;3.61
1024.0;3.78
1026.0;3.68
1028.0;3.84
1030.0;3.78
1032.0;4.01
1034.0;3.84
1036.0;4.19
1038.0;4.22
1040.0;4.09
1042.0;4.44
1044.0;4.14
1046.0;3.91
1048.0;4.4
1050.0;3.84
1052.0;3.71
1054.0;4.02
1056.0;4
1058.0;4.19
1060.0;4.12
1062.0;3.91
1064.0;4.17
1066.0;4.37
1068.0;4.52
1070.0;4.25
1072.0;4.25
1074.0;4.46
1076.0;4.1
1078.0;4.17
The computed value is 4.24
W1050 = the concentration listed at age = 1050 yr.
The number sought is 3.84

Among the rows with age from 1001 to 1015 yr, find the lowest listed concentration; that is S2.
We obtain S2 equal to 3.32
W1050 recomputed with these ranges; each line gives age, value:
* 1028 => 3.84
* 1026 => 3.68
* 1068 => 4.52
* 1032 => 4.01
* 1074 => 4.46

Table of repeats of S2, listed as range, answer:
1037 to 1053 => 3.71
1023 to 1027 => 3.68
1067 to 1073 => 4.25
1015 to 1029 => 3.51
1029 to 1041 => 3.78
